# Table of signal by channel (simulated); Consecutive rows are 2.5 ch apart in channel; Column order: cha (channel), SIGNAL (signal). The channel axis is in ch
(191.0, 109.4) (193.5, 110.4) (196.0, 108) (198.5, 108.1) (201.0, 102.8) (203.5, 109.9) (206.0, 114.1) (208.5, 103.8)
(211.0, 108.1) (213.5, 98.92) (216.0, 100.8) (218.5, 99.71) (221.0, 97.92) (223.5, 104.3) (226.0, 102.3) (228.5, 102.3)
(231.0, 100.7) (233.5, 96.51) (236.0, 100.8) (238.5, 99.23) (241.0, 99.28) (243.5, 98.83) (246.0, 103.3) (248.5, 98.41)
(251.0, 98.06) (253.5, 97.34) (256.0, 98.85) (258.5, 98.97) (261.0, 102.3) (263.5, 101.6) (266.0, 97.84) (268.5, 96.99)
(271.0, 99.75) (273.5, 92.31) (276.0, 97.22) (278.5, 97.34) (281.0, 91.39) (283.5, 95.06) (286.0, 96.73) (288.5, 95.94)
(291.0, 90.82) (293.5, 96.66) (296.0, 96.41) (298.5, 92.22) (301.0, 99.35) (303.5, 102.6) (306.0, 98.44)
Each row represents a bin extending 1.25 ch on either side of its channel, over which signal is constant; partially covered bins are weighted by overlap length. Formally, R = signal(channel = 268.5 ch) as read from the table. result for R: 96.99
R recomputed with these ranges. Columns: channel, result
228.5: 102.3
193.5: 110.4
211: 108.1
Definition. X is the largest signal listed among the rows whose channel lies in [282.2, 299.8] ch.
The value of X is 96.73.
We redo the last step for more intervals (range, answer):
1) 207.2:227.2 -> 108.1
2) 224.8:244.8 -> 102.3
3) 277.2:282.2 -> 97.34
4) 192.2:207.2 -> 114.1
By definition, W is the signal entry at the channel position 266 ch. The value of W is 97.84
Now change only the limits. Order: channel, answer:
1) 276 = 97.22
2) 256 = 98.85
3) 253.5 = 97.34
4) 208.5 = 103.8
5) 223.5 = 104.3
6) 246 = 103.3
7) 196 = 108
